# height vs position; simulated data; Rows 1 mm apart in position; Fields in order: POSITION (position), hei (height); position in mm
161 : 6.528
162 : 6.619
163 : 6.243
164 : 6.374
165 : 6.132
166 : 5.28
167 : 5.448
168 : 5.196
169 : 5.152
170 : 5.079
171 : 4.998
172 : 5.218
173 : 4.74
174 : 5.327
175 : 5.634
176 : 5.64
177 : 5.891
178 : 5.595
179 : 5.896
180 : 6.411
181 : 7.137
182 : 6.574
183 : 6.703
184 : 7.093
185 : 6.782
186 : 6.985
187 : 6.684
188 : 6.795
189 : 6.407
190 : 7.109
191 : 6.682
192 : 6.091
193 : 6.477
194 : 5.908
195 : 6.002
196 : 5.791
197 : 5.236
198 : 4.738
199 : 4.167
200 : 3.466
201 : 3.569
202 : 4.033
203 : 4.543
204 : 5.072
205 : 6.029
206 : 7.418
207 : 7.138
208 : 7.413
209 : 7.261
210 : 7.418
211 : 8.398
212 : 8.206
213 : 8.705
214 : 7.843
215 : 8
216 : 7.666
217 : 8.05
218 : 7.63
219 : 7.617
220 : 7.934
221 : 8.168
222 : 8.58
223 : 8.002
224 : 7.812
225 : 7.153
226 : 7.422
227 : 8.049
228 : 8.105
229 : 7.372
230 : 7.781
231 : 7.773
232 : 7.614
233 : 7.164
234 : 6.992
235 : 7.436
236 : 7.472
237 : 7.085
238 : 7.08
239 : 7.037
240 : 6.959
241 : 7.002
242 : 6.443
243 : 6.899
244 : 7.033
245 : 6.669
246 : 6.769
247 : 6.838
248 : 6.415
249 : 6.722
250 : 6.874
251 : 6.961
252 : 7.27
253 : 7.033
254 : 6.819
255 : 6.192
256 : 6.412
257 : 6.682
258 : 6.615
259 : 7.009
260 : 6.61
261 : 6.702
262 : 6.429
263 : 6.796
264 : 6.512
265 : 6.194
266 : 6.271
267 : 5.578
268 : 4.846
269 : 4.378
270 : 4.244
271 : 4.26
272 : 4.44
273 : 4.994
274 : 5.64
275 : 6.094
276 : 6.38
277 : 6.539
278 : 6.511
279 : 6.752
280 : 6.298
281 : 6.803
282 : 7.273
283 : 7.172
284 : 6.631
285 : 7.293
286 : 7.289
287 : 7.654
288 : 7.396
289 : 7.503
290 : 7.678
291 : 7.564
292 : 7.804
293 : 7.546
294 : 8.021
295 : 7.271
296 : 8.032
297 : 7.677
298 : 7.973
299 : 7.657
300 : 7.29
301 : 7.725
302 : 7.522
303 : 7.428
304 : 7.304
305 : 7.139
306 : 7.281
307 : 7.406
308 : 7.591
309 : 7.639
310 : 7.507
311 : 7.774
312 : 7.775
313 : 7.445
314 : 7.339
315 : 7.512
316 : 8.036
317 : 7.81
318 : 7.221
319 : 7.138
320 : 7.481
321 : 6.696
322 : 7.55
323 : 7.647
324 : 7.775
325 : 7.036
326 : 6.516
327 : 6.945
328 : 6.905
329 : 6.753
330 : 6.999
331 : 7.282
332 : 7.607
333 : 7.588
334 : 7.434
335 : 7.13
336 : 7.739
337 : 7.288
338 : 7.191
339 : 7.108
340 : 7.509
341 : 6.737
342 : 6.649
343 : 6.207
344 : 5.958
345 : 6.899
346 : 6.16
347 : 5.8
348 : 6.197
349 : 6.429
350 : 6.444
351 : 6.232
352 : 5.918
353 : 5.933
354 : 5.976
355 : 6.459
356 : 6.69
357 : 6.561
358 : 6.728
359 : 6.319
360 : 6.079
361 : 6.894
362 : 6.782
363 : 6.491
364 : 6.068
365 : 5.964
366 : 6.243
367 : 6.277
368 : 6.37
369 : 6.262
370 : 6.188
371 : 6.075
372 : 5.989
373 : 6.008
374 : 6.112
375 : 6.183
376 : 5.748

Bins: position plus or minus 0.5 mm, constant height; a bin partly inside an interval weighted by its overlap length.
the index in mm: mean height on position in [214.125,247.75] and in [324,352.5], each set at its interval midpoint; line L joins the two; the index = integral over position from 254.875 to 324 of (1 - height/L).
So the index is 1.7 mm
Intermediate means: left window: 7.44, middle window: 6.92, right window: 6.83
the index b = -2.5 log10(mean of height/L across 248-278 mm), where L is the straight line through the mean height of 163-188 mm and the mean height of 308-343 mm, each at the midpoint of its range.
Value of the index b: 0.10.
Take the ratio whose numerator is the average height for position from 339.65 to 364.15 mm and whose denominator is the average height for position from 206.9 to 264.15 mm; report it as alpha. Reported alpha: 0.88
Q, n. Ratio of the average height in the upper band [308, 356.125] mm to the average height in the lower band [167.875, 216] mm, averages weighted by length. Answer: 1.14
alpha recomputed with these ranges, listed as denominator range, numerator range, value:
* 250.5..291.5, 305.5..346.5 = 1.12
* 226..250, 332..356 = 0.93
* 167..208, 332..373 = 1.13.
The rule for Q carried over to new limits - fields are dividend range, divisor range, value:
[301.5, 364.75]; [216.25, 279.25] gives 1.03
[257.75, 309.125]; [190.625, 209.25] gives 1.21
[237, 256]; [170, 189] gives 1.12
